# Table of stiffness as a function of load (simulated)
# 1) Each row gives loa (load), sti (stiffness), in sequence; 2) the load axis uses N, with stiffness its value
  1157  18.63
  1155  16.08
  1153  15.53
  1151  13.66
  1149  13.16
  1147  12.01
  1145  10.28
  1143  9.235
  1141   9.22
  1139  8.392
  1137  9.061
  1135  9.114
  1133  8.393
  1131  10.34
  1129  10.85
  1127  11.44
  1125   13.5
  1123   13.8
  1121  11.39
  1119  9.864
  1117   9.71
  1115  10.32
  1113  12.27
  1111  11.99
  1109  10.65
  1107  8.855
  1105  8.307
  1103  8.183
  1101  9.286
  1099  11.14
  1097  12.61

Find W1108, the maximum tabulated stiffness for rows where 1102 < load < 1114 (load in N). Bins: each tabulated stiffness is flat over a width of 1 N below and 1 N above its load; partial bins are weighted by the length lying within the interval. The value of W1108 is 12.27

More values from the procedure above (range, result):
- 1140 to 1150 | 13.16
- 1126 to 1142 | 11.44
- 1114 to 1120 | 10.32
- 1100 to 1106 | 9.286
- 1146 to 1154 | 15.53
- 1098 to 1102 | 11.14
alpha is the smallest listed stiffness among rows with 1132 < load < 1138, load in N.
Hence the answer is 8.393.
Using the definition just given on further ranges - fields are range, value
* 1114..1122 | 9.71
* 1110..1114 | 11.99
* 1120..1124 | 11.39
